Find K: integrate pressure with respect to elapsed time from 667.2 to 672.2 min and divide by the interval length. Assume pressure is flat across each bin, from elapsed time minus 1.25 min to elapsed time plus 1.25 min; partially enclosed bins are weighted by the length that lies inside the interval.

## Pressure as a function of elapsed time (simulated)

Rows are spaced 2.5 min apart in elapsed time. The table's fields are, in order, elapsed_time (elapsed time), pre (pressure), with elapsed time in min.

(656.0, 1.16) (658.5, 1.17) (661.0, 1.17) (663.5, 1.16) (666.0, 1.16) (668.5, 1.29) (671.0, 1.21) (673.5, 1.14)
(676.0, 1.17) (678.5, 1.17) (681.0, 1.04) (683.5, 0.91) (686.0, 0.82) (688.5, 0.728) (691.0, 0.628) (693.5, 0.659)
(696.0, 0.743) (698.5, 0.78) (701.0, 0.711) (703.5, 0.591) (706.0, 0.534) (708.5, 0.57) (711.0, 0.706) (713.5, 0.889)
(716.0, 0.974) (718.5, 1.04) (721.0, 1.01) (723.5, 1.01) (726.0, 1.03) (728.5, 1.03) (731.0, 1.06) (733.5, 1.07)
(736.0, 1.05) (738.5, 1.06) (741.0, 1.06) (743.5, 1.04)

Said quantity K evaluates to 1.25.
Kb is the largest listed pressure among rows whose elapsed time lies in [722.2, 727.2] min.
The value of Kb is 1.03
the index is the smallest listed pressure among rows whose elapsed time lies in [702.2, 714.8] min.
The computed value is 0.534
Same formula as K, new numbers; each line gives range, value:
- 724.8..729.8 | 1.03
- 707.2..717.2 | 0.783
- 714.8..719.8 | 1.01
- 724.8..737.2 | 1.05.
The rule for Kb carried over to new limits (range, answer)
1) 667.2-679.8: 1.29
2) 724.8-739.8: 1.07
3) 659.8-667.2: 1.17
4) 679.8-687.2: 1.04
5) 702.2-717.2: 0.974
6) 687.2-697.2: 0.743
